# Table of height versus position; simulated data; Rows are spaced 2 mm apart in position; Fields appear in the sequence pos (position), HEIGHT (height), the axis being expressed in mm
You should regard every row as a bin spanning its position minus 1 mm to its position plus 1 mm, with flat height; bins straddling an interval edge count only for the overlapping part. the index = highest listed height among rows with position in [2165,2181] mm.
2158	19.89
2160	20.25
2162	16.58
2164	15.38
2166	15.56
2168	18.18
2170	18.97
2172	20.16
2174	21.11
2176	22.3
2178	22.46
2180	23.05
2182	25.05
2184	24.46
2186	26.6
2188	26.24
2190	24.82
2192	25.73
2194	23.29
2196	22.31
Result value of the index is 23.05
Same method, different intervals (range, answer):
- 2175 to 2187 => 26.6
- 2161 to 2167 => 16.58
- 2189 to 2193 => 25.73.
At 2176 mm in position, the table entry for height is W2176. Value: 22.3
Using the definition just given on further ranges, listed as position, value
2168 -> 18.18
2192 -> 25.73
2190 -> 24.82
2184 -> 24.46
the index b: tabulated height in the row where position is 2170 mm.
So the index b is 18.97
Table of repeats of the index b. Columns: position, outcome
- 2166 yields 15.56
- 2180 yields 23.05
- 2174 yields 21.11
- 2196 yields 22.31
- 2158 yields 19.89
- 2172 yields 20.16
